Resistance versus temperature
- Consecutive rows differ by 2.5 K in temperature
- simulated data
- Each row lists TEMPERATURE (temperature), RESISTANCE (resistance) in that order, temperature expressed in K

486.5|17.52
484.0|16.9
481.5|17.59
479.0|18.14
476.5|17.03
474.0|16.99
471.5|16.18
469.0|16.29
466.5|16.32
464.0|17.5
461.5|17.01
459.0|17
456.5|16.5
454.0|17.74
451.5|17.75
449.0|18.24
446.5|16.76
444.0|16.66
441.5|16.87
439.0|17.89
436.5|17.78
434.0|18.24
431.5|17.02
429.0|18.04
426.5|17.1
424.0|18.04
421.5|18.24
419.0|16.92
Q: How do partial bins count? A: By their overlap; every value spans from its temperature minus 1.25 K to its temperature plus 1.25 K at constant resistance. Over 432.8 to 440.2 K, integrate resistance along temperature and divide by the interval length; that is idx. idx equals 18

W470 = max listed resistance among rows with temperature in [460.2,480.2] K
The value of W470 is 18.14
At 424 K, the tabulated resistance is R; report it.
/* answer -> 18.04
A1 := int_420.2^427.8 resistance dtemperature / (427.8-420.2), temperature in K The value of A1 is 17.8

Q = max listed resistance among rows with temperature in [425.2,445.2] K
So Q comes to 18.24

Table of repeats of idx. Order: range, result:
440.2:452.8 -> 17.3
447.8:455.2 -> 17.9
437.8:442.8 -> 17.4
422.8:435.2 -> 17.7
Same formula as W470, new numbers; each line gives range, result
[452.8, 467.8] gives 17.74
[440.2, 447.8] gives 16.87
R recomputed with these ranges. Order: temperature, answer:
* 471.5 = 16.18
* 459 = 17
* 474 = 16.99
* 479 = 18.14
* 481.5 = 17.59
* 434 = 18.24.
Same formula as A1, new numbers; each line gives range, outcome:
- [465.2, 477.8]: 16.6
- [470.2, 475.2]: 16.6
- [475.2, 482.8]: 17.6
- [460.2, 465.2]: 17.2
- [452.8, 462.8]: 17.1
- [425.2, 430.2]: 17.6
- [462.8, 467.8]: 16.9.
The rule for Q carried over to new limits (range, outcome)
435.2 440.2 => 17.89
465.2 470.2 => 16.32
